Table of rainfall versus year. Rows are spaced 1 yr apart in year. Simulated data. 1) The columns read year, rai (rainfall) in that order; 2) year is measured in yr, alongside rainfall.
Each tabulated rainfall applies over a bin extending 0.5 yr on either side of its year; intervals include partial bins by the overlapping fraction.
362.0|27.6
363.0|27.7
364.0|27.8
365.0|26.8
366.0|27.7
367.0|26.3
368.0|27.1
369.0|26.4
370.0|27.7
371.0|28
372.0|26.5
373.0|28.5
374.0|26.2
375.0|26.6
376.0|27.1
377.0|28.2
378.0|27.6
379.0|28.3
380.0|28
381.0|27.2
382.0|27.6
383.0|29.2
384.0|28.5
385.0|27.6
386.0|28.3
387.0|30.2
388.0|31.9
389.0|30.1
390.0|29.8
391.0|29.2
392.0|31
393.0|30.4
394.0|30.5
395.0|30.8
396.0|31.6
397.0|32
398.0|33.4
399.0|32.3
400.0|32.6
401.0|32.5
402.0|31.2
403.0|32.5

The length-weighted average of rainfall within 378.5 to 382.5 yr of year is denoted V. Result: 27.8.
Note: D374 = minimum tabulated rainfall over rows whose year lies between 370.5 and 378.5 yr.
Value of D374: 26.2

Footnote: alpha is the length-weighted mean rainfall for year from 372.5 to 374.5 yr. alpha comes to 27.4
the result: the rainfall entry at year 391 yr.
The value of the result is 29.2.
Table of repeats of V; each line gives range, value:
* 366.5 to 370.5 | 26.9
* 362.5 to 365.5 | 27.4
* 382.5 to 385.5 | 28.4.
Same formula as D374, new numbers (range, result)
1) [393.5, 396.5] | 30.5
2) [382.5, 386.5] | 27.6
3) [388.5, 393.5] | 29.2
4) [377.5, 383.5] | 27.2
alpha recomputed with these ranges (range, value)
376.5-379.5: 28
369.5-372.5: 27.4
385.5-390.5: 30.1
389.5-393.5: 30.1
